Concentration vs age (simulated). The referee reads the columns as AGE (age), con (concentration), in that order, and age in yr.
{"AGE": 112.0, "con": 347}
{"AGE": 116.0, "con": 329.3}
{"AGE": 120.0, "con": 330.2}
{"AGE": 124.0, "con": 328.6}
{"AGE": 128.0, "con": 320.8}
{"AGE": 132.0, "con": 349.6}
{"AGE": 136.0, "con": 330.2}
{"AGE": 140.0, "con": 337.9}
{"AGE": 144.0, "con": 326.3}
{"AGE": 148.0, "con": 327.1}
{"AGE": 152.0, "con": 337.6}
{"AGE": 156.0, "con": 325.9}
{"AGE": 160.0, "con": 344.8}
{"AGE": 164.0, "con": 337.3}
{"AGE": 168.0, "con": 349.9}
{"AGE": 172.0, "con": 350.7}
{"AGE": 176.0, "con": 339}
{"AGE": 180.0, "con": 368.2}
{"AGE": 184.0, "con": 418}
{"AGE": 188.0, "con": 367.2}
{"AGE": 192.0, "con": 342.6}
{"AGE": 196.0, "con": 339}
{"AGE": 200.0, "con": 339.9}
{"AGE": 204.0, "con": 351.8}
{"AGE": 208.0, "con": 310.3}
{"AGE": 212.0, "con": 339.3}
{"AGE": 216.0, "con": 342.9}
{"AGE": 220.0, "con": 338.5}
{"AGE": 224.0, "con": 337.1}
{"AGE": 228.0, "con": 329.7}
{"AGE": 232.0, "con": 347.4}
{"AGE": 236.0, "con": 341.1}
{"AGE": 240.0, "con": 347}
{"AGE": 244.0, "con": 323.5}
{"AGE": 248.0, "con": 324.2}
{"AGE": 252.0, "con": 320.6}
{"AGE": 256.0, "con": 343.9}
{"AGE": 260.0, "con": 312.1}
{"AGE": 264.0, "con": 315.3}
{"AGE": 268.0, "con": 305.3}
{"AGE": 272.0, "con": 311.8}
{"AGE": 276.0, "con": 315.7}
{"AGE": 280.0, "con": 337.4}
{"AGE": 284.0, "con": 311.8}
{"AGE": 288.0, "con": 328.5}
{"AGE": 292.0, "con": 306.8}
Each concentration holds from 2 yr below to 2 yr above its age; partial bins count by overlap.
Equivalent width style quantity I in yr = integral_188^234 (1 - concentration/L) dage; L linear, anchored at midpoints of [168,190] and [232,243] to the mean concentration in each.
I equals 1.9 yr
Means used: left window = 367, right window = 343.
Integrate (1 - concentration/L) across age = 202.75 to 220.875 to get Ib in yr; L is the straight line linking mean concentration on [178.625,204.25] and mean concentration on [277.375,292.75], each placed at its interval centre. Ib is 0.87 yr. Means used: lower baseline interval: 361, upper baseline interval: 322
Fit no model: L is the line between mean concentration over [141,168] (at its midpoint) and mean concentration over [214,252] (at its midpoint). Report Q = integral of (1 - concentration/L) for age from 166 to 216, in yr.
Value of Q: -2.4 yr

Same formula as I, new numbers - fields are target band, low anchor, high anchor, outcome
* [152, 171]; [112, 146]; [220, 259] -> -0.4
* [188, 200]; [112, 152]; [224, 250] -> -0.4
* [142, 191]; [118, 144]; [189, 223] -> -2.0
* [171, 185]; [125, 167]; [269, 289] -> -1.5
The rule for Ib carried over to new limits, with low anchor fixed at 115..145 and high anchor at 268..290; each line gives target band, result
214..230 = -0.6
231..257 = -1.0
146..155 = 0.0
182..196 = -1.9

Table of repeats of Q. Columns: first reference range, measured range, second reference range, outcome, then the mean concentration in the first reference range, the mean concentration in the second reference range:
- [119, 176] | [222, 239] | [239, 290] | -0.7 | 336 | 322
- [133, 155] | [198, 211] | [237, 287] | -0.3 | 332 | 323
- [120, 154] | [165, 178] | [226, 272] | -0.6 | 332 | 327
